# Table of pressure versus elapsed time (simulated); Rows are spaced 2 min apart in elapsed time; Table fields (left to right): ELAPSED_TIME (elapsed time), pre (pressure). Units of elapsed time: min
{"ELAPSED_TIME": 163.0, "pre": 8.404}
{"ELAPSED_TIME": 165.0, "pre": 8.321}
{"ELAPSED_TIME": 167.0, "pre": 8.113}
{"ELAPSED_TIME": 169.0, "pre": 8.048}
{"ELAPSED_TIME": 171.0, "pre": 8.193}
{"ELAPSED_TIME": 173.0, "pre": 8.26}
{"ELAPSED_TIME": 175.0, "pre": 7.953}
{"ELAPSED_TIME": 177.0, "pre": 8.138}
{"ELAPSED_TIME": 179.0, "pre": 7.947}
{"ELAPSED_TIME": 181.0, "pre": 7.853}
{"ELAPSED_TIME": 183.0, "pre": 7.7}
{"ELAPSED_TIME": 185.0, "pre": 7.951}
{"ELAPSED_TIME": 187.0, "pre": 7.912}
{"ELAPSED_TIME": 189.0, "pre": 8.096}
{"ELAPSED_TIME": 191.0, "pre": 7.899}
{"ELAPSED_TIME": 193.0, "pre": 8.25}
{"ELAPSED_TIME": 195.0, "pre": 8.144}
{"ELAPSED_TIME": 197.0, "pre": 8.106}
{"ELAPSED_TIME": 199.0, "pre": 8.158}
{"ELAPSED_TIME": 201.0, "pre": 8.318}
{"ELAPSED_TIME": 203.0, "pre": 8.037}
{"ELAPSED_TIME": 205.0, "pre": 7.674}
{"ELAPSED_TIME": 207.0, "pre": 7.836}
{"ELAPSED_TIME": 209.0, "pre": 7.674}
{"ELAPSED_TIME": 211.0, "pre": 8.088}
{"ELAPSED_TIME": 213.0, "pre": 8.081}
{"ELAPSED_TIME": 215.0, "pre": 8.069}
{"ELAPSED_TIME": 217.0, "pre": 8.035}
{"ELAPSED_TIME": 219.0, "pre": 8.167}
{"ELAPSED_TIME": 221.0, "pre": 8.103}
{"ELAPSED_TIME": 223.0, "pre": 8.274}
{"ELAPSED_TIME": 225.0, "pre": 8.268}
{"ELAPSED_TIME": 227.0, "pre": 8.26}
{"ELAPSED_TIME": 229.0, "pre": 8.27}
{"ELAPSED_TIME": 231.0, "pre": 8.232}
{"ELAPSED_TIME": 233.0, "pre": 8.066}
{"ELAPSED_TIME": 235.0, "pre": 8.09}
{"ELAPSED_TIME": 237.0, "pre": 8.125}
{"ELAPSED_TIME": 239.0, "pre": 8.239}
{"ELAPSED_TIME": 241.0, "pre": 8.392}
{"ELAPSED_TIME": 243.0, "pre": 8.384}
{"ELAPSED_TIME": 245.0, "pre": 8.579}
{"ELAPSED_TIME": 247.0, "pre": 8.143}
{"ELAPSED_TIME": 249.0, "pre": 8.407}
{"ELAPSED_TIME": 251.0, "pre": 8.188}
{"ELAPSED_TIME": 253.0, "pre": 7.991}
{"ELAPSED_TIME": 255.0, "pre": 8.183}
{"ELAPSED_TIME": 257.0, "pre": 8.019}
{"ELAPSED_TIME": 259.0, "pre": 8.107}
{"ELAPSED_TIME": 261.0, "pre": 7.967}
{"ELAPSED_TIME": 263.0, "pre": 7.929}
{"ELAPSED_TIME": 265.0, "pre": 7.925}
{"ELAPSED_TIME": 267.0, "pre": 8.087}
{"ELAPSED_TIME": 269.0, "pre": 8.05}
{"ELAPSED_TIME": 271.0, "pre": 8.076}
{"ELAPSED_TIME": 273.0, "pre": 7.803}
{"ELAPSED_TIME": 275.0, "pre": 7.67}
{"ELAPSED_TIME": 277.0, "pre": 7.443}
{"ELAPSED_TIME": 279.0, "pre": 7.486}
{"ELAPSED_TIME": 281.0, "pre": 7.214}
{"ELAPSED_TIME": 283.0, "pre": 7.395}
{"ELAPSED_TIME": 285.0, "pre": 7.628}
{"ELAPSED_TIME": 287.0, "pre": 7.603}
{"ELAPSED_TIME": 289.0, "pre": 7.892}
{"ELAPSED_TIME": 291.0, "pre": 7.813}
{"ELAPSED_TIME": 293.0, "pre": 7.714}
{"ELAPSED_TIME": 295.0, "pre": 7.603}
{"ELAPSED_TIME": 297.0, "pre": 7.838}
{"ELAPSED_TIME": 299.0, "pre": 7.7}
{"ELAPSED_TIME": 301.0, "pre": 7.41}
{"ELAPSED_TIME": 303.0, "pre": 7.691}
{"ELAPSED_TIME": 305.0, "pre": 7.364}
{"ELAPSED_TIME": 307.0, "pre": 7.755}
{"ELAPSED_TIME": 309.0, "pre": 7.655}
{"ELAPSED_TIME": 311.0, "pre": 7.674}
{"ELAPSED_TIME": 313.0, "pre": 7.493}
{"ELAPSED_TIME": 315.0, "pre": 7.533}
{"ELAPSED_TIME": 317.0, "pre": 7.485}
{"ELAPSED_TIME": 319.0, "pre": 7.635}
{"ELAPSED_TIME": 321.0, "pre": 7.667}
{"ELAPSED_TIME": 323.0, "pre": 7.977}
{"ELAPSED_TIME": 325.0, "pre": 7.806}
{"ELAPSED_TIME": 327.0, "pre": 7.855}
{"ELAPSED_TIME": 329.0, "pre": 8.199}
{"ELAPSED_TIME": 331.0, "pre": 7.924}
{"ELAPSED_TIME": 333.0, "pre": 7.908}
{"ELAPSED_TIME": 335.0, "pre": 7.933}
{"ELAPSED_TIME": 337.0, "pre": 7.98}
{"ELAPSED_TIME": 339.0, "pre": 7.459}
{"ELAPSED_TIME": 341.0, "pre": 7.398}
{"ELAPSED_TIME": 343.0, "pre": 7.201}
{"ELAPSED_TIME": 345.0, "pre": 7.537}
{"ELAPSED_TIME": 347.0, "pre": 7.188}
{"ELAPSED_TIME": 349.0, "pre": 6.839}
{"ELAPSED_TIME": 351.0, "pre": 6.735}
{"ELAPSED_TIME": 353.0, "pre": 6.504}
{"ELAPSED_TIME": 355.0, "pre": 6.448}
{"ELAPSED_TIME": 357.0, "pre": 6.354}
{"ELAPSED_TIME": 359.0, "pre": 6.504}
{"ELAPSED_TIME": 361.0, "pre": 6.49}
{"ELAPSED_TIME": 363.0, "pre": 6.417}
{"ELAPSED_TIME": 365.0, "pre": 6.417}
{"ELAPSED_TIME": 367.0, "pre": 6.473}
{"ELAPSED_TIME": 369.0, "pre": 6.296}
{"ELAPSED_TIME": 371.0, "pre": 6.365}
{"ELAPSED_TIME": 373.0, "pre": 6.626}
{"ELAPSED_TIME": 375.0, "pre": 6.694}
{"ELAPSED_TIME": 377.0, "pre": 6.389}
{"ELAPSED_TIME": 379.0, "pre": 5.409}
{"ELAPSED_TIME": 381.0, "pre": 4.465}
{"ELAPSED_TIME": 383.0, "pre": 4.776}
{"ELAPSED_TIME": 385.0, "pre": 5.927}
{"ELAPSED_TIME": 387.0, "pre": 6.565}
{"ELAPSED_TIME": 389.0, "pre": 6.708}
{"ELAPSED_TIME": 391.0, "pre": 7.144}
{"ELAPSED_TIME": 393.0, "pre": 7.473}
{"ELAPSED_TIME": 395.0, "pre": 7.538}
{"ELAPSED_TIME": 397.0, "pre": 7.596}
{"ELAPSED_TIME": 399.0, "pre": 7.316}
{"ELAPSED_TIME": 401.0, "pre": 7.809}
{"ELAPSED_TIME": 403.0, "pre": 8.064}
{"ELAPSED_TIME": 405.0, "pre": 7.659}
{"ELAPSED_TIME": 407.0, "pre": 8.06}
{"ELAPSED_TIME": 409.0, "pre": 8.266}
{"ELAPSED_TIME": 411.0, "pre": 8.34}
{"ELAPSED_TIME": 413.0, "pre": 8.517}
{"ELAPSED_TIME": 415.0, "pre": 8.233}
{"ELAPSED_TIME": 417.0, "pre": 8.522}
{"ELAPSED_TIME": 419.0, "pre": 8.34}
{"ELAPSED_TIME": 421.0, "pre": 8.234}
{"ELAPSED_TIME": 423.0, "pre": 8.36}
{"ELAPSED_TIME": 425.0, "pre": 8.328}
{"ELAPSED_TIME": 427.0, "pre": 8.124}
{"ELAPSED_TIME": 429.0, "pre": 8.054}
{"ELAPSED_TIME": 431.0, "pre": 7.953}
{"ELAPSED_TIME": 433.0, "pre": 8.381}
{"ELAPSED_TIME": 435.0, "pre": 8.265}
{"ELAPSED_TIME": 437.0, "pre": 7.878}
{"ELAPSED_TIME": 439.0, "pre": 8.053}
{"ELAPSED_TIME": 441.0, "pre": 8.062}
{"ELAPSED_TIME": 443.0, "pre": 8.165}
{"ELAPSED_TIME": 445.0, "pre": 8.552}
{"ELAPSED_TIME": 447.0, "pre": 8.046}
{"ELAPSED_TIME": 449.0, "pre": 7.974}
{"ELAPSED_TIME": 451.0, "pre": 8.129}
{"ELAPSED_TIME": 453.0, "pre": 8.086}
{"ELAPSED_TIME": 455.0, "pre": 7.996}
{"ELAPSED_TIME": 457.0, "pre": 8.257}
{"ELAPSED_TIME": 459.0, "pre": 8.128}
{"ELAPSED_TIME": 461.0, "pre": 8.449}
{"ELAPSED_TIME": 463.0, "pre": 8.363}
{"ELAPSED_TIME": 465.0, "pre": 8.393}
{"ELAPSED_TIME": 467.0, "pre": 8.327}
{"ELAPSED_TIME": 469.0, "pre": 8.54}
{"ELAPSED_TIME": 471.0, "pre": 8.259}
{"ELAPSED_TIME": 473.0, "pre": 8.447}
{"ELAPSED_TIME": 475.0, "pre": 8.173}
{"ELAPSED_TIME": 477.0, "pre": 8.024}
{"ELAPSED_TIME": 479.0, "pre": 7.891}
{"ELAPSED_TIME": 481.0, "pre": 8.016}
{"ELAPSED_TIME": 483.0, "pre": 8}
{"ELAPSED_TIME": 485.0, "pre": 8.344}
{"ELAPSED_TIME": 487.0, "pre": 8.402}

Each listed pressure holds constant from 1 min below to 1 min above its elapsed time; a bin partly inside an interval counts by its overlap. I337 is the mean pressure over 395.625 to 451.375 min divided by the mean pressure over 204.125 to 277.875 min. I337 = 1.0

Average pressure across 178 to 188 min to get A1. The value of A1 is 7.87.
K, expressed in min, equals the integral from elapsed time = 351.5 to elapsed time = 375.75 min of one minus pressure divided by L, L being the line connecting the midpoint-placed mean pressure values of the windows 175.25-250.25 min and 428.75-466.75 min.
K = 5.0 min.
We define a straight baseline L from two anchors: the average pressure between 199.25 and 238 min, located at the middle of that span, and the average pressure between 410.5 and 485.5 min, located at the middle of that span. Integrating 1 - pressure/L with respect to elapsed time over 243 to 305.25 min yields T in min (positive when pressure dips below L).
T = 2.1 min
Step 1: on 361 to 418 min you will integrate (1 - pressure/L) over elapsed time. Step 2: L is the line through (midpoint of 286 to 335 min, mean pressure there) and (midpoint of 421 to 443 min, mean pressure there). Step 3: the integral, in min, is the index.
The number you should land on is 7.21 min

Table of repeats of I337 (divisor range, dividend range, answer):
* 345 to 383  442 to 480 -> 1.29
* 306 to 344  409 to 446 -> 1.07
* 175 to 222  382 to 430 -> 0.96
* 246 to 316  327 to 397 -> 0.87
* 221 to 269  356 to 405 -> 0.81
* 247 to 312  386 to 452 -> 1.02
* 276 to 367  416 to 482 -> 1.11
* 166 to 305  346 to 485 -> 0.94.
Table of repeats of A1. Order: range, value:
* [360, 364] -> 6.45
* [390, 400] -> 7.41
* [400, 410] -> 7.97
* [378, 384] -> 4.88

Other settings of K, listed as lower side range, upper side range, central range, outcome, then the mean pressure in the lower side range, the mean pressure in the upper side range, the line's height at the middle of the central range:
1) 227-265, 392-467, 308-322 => 1.0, 8.18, 8.11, 8.15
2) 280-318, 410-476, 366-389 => 5.6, 7.6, 8.24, 7.95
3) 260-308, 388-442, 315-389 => 9.0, 7.71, 7.97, 7.85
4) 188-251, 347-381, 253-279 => -1.2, 8.14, 6.4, 7.58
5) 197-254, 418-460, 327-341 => 0.5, 8.15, 8.16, 8.15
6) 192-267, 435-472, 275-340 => 3.8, 8.13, 8.2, 8.16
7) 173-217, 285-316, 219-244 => -1.1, 8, 7.65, 7.88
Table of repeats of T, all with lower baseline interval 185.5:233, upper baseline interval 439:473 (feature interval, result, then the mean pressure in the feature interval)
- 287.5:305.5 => 1.0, 7.68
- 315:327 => 0.6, 7.71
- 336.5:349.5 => 1.3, 7.37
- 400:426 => 0.0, 8.21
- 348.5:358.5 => 2.0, 6.56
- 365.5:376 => 2.2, 6.49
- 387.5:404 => 1.5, 7.43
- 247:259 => -0.1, 8.15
